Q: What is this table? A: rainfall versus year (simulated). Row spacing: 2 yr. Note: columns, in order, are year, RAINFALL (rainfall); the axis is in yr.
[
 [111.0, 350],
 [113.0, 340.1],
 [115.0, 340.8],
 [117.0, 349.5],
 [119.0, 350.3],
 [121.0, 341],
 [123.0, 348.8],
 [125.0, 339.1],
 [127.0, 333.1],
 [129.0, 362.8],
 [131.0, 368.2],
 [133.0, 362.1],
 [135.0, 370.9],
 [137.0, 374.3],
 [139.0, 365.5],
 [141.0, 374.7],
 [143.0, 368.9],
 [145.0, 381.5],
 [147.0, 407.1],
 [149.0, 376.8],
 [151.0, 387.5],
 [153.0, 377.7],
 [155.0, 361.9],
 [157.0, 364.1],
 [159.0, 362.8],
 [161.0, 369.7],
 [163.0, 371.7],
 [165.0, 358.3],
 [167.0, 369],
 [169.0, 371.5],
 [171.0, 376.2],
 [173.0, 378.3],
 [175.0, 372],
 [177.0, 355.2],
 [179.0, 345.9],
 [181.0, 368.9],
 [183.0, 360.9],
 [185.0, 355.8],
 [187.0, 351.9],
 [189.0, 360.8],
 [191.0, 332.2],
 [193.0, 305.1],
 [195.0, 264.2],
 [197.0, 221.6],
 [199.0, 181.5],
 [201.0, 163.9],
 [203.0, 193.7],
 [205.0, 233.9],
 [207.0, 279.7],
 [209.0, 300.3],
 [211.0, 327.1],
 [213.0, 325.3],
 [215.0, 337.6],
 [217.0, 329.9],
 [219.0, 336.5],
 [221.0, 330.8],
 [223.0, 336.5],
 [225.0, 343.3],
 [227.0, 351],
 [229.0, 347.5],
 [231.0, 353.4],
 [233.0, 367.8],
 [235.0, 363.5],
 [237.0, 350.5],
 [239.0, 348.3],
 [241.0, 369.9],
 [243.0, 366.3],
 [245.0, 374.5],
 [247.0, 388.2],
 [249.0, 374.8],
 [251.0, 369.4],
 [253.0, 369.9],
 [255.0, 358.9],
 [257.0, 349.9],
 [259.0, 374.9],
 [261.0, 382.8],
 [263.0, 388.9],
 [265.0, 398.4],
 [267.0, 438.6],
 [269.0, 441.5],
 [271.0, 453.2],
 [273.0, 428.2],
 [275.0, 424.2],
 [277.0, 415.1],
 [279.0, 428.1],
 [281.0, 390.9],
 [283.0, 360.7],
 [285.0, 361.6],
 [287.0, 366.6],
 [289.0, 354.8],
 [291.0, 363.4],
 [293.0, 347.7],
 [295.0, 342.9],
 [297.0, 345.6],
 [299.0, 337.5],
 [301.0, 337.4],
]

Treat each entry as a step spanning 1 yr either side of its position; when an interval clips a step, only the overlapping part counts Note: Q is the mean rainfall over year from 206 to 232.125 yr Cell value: 331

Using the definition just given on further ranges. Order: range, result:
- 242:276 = 393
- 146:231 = 332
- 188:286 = 347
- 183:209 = 275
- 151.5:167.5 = 367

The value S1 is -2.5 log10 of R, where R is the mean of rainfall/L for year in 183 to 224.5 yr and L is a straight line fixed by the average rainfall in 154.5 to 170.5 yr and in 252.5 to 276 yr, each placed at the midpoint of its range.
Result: 0.27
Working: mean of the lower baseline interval 367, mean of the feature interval 296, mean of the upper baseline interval 401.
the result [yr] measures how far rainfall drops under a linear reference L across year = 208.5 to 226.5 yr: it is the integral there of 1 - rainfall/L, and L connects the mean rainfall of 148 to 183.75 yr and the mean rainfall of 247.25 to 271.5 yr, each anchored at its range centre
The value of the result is 2.3 yr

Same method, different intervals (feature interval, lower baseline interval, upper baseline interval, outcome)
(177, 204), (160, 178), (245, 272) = 5.7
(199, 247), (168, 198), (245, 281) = 6.4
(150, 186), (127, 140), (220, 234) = -0.9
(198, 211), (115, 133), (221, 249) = 4.5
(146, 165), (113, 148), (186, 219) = -2.3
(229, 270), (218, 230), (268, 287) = -0.3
